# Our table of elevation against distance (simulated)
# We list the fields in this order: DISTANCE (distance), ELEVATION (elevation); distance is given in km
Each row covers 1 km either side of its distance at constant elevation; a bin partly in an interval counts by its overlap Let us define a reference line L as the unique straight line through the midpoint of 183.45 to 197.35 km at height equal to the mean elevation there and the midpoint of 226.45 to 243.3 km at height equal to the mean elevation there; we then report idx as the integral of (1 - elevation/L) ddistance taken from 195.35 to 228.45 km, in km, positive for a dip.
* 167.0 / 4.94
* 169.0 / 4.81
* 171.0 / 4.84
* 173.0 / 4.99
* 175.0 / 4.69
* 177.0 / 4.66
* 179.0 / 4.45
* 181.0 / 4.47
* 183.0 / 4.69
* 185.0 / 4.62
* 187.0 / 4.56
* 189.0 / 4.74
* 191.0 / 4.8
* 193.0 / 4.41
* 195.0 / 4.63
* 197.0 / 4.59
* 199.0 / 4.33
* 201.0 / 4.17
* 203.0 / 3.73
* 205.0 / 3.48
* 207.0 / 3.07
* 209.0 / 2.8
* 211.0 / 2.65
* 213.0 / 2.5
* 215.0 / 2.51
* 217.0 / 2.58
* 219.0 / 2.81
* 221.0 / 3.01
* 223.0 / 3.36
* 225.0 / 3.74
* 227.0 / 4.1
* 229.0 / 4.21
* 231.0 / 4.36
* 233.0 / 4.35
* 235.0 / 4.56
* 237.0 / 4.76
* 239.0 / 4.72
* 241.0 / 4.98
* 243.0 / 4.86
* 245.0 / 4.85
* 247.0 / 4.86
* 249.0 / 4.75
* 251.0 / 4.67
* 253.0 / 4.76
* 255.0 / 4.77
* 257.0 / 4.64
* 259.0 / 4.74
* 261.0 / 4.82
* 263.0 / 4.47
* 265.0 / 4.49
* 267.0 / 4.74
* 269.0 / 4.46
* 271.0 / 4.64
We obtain 8.7 km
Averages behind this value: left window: 4.63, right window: 4.54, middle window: 3.38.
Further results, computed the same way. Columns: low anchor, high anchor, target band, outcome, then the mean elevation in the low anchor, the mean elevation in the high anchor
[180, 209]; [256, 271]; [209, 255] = 4.95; 4.25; 4.62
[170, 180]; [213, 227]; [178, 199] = -1.87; 4.73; 3.04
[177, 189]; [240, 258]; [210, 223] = 5.44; 4.58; 4.79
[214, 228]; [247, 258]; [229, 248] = -3.07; 3.16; 4.73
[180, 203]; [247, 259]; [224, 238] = 1.07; 4.51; 4.73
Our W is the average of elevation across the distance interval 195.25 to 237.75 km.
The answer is 3.61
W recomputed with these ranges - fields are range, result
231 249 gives 4.72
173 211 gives 4.25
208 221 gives 2.67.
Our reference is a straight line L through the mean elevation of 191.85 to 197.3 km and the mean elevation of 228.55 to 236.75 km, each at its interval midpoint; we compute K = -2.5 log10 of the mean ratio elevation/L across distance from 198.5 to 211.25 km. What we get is 0.28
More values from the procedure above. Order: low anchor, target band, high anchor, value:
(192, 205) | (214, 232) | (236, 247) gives 0.32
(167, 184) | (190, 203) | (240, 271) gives 0.07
